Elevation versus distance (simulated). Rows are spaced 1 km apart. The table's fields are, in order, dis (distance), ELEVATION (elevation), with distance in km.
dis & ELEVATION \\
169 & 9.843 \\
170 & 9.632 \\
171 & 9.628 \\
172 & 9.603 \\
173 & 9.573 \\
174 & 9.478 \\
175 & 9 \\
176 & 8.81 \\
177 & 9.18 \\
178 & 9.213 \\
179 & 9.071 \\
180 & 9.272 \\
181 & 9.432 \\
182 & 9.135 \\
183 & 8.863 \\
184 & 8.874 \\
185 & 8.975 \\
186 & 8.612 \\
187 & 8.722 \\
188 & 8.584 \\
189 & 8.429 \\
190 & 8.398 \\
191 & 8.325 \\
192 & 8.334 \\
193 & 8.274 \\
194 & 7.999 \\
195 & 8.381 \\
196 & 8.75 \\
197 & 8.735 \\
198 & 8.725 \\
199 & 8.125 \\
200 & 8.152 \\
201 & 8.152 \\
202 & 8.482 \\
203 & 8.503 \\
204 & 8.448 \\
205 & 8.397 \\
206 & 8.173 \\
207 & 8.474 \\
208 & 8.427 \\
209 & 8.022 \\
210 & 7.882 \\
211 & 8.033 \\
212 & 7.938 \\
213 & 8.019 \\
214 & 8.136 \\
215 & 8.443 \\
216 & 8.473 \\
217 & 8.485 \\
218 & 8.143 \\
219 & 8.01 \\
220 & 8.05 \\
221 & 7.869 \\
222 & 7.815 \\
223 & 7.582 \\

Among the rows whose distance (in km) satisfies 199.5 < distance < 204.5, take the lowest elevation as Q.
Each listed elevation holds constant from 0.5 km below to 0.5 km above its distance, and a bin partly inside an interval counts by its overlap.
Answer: 8.152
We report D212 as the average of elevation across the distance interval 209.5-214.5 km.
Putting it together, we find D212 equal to 8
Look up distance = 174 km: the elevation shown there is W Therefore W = 9.478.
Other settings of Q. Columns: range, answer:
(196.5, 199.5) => 8.125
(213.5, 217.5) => 8.136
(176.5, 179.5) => 9.071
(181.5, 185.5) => 8.863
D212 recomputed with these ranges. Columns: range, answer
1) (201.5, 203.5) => 8.49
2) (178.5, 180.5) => 9.17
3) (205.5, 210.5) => 8.2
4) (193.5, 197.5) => 8.47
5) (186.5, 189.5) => 8.58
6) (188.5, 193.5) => 8.35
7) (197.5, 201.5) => 8.29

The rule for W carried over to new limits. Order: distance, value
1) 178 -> 9.213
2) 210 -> 7.882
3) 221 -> 7.869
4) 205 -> 8.397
